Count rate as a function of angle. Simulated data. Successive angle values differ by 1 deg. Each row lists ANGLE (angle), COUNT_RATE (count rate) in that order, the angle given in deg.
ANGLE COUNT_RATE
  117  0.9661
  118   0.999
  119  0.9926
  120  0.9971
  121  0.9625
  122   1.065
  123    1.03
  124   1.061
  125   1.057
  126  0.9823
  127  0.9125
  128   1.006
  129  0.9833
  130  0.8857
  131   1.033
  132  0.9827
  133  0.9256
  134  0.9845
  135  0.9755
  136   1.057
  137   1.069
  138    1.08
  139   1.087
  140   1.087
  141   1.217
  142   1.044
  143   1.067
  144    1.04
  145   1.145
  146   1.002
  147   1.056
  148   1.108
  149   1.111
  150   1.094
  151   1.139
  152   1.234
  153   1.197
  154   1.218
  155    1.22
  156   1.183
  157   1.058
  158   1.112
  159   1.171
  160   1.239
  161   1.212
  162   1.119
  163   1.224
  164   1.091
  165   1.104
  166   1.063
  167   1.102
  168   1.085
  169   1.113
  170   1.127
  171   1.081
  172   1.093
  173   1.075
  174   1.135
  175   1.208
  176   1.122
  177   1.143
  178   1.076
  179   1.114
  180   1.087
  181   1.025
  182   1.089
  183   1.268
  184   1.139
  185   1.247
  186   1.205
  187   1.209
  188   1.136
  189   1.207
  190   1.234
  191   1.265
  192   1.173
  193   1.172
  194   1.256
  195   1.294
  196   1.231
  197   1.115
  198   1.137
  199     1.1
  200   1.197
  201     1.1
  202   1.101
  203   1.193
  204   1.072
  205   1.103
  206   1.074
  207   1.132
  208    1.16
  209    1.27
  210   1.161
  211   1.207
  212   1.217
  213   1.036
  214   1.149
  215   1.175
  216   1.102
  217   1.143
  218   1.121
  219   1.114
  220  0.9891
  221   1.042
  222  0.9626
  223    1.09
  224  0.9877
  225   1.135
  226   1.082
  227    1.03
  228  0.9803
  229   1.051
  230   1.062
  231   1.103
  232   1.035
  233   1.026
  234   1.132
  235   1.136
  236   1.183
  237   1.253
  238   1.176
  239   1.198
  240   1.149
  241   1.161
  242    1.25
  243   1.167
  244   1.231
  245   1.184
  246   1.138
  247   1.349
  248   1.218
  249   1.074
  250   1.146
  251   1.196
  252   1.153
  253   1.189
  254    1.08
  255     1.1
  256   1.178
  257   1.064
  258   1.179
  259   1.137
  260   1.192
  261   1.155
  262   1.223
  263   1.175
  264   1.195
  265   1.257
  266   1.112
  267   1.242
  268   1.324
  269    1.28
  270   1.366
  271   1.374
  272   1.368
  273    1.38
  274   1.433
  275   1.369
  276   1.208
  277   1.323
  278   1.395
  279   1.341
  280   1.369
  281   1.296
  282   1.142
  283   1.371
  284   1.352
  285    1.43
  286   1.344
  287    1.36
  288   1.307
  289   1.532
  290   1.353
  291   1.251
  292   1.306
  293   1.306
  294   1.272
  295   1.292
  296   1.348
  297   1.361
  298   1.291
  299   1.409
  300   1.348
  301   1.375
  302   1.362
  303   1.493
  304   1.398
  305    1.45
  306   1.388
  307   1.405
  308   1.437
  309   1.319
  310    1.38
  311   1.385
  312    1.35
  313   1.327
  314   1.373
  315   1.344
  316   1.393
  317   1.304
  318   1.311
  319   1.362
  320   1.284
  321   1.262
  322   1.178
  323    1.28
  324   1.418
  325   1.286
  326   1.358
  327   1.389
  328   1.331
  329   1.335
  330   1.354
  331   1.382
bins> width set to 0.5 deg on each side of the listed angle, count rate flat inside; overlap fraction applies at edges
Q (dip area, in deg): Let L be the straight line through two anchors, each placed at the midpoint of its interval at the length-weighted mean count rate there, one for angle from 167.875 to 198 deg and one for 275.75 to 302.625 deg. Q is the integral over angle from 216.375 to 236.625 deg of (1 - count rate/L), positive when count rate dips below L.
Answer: 2.63 deg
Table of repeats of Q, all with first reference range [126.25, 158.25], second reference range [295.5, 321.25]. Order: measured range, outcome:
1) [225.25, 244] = 1.7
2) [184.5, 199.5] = -0.5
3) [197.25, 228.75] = 2.3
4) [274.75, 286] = -0.1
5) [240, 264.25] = 1.8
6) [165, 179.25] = 0.2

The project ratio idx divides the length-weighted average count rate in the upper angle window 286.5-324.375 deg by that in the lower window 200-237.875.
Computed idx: 1.22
